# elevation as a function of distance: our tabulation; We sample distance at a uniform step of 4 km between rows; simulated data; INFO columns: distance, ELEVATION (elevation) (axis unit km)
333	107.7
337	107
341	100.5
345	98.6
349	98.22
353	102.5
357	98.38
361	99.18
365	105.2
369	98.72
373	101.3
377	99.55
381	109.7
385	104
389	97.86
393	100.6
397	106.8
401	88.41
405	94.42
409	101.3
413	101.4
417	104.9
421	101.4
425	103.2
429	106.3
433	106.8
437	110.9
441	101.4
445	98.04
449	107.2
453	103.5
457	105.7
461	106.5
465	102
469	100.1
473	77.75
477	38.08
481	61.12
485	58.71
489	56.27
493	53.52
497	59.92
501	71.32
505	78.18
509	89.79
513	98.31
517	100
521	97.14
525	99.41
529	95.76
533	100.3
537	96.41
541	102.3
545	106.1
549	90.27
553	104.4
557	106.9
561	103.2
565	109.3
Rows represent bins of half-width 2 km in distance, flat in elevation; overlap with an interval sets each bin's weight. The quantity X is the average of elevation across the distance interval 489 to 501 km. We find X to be 59.1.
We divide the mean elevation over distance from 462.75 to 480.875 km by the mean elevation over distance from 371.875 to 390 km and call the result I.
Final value 0.8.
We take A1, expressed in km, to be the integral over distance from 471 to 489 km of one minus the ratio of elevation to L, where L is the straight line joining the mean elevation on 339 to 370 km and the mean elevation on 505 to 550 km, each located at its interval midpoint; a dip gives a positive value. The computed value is 7.2 km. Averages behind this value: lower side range 100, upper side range 97.1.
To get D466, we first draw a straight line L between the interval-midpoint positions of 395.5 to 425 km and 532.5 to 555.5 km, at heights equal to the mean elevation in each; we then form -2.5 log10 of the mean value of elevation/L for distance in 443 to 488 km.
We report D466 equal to 0.158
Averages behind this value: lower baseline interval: 99.9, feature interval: 86.5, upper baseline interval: 100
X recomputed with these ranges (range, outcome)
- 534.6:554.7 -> 99.8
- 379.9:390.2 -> 104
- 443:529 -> 84.2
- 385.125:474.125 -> 101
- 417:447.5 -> 104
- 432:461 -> 105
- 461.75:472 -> 99.4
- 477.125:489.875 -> 55.9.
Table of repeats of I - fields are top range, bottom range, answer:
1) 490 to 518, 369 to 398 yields 0.75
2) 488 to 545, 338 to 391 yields 0.86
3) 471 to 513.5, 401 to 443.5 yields 0.65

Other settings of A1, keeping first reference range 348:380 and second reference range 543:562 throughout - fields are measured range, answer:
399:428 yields 0.5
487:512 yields 8.0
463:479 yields 3.5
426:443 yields -0.8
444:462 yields -0.5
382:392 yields -0.1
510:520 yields 0.4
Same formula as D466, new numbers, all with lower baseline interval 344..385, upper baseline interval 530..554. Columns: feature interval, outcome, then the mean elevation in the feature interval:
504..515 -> 0.12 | 89.7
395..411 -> 0.04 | 97.7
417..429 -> -0.03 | 103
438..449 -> -0.02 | 102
